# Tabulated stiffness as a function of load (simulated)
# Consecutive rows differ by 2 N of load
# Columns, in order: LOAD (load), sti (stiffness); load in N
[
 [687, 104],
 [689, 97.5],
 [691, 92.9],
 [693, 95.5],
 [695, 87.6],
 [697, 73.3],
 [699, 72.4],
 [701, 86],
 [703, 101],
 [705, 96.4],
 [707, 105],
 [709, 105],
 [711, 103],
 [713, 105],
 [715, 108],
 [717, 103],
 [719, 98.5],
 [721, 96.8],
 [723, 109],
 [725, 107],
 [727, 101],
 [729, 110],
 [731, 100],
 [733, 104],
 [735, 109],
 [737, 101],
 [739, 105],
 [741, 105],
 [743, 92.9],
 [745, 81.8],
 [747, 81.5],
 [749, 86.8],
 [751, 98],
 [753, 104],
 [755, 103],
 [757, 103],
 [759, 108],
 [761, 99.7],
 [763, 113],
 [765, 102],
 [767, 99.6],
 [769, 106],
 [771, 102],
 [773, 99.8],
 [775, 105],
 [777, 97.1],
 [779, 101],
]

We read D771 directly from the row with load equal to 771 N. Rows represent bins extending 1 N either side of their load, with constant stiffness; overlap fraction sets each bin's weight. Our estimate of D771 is 102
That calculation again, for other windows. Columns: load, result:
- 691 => 92.9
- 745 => 81.8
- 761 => 99.7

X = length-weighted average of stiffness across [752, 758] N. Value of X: 103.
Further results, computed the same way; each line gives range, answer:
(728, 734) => 105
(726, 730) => 106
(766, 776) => 102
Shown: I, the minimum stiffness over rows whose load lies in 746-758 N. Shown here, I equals 81.5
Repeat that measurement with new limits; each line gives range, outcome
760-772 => 99.6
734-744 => 92.9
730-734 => 100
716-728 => 96.8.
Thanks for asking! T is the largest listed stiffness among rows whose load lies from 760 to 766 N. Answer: 113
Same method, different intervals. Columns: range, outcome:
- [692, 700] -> 95.5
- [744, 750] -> 86.8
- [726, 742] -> 110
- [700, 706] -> 101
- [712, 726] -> 109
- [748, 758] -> 104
